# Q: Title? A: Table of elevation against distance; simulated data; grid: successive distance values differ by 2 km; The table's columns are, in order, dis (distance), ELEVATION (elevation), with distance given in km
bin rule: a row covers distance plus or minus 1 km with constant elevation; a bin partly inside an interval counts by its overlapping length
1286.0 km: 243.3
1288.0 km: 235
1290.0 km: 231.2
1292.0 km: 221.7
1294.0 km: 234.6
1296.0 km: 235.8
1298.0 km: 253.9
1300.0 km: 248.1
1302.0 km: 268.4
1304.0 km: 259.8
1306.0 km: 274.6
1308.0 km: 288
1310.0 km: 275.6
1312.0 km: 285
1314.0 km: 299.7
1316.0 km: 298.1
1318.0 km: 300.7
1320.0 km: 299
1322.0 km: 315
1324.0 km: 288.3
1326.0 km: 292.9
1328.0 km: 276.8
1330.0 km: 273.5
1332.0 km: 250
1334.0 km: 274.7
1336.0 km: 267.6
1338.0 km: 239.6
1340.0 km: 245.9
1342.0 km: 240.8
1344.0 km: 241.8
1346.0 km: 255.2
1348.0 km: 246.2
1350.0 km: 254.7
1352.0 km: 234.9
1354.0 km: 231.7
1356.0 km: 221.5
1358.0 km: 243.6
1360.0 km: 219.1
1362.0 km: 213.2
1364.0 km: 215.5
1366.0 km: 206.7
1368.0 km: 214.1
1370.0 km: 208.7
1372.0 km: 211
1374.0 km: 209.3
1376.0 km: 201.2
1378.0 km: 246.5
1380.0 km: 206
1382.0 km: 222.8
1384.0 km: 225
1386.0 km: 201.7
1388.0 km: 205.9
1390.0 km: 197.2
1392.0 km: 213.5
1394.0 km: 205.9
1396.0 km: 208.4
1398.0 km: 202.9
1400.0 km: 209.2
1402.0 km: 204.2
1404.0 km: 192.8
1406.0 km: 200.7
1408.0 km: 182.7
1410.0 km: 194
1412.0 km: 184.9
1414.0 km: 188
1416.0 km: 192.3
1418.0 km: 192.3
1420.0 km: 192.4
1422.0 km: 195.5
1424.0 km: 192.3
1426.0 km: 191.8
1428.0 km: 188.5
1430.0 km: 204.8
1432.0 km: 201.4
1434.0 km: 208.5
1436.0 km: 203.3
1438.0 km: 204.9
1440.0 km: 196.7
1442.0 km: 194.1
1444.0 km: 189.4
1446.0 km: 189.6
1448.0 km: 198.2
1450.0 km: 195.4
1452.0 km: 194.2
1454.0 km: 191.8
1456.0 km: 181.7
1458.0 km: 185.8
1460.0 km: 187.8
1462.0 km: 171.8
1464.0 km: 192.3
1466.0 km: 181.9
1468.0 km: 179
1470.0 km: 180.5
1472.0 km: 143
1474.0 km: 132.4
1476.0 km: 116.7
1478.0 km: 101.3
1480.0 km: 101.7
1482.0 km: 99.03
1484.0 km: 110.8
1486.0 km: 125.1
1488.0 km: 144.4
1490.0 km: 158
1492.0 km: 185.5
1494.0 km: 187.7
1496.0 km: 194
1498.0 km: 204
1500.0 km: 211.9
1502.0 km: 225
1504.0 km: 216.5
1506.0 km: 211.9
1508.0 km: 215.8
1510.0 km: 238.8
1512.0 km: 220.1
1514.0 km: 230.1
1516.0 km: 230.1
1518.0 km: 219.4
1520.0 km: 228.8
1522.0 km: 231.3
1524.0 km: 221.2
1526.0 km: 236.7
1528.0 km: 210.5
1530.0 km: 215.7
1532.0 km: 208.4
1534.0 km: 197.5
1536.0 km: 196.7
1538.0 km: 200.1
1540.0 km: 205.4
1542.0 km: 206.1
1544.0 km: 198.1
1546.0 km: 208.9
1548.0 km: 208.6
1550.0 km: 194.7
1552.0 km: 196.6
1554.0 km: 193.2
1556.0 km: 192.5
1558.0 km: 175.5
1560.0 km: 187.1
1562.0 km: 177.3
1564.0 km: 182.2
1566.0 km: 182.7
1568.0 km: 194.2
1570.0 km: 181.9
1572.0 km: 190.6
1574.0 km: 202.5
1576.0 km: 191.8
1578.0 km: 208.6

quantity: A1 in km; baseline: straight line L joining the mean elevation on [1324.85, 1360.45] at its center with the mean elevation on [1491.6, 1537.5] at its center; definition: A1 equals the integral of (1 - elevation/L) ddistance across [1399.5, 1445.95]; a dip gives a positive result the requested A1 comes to 7.7 km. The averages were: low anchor 251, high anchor 215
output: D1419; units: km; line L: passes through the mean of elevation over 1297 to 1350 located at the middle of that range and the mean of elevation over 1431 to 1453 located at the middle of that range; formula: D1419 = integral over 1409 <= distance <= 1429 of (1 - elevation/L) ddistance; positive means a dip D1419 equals 2.0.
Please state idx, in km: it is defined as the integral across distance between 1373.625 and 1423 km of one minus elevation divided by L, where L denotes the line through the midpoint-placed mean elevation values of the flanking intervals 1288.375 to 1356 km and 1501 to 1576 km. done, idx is 8.1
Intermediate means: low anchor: 263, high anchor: 206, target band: 203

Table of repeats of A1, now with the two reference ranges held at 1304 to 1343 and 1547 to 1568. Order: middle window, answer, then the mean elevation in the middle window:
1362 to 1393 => 5.41 km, 212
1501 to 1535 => -2.80 km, 221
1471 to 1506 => 9.22 km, 158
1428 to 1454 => 3.97 km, 198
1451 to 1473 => 4.35 km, 181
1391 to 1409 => 3.37 km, 202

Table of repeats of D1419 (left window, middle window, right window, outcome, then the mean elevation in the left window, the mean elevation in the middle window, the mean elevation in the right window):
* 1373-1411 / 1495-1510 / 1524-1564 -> -0.8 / 207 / 213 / 201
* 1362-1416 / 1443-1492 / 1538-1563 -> 9.8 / 206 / 161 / 196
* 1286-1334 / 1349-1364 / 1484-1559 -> 1.4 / 269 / 230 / 203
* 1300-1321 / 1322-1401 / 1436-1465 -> 5.7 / 283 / 232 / 191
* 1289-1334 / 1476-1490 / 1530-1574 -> 6.4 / 271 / 117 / 195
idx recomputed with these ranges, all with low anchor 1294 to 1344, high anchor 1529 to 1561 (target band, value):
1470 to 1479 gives 3.7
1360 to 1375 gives 2.6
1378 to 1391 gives 2.0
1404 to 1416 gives 2.6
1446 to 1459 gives 2.1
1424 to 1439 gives 2.3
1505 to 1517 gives -0.8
